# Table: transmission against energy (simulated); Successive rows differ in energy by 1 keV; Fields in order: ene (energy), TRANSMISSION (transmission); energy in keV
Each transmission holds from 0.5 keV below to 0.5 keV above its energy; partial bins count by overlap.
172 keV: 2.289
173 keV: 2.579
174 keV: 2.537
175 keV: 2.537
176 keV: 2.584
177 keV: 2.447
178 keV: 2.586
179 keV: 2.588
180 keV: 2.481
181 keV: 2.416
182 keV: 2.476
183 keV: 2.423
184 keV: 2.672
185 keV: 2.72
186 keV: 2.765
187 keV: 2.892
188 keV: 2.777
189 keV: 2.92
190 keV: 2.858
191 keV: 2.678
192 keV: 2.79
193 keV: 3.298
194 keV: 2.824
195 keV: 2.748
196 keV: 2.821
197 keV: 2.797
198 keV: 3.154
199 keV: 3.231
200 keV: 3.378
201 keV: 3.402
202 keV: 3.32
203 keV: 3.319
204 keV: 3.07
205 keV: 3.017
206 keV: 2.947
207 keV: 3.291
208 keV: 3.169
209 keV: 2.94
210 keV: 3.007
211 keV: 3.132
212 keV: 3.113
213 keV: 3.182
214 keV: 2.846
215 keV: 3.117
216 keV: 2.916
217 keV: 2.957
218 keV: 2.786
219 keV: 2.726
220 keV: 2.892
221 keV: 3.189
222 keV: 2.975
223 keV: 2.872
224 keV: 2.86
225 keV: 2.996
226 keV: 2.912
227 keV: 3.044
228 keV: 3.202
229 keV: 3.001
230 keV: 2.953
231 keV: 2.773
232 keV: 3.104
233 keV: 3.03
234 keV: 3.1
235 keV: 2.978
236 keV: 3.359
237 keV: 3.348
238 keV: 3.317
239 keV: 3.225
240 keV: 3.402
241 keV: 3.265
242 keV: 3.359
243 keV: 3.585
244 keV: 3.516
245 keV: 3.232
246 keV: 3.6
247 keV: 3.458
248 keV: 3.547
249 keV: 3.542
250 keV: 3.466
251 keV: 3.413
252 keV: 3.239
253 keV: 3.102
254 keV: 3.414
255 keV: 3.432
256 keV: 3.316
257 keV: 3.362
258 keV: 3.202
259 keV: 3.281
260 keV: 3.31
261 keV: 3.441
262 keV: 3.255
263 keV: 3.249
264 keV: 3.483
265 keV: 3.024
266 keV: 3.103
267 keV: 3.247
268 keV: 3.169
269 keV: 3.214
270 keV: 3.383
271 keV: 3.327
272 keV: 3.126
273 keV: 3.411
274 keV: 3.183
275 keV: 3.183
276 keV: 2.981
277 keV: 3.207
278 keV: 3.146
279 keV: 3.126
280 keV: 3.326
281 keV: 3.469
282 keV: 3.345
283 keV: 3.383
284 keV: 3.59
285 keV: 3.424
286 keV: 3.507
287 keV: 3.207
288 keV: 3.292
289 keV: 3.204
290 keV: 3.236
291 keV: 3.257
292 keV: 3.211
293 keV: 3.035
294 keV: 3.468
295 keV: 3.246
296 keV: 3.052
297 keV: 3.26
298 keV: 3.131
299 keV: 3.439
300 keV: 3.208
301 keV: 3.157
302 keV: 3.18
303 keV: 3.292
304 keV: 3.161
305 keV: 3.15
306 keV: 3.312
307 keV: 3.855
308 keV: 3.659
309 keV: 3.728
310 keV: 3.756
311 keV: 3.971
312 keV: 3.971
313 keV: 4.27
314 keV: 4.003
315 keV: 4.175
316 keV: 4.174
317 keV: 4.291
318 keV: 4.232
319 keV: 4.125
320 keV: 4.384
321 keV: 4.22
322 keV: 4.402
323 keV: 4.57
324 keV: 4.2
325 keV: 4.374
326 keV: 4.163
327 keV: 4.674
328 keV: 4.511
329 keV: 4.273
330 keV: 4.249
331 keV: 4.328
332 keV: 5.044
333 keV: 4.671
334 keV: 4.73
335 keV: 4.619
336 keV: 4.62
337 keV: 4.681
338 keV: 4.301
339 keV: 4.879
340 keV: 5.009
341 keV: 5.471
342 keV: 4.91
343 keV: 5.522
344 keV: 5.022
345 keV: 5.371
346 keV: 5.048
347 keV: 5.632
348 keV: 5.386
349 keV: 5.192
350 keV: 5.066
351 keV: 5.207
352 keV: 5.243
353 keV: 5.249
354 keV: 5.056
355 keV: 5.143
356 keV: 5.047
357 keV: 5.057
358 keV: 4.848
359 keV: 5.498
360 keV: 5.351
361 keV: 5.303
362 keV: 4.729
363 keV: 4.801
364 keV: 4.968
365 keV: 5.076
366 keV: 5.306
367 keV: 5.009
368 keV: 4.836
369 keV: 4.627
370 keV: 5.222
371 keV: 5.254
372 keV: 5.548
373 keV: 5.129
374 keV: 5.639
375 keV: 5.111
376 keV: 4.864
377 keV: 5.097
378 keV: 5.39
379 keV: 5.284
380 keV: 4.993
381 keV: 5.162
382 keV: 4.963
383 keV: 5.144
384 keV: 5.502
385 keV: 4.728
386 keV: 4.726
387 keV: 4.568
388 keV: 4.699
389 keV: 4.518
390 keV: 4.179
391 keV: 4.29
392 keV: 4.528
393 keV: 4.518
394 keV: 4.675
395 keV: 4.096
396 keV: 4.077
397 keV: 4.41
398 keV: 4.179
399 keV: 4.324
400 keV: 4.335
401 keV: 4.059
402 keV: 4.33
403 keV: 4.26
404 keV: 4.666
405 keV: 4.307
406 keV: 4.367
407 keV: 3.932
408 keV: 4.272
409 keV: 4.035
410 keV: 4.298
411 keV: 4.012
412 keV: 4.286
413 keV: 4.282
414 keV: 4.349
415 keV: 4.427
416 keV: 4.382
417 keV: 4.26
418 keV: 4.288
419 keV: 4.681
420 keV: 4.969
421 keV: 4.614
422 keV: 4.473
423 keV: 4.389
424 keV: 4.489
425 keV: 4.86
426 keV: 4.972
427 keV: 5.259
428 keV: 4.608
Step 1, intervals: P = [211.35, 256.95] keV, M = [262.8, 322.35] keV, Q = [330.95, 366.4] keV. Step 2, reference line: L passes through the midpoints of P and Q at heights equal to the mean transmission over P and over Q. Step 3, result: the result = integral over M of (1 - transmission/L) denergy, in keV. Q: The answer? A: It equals 9.5 keV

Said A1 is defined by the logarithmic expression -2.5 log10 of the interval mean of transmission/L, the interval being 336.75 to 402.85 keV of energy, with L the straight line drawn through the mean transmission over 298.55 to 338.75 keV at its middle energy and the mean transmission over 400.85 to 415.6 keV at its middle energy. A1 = -0.18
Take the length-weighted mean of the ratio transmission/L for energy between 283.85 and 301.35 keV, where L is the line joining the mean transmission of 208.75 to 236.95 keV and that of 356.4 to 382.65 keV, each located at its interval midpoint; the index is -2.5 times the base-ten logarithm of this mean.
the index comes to 0.22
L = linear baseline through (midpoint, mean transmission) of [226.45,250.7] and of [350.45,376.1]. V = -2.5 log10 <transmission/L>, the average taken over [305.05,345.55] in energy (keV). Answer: 0.04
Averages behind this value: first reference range 3.27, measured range 4.4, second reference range 5.12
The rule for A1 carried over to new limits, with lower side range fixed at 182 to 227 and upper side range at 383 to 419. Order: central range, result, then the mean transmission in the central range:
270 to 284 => 0.07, 3.26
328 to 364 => -0.24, 4.98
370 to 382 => -0.23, 5.21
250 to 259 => 0.00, 3.32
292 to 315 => 0.06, 3.48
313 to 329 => -0.13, 4.3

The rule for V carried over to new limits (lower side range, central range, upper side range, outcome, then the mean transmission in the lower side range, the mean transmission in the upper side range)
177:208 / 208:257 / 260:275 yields -0.03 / 2.89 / 3.26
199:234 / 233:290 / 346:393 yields 0.10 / 3.05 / 5.04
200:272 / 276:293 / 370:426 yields 0.10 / 3.19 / 4.61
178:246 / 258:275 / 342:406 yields 0.12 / 3.01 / 4.91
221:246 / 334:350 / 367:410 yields -0.19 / 3.15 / 4.69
